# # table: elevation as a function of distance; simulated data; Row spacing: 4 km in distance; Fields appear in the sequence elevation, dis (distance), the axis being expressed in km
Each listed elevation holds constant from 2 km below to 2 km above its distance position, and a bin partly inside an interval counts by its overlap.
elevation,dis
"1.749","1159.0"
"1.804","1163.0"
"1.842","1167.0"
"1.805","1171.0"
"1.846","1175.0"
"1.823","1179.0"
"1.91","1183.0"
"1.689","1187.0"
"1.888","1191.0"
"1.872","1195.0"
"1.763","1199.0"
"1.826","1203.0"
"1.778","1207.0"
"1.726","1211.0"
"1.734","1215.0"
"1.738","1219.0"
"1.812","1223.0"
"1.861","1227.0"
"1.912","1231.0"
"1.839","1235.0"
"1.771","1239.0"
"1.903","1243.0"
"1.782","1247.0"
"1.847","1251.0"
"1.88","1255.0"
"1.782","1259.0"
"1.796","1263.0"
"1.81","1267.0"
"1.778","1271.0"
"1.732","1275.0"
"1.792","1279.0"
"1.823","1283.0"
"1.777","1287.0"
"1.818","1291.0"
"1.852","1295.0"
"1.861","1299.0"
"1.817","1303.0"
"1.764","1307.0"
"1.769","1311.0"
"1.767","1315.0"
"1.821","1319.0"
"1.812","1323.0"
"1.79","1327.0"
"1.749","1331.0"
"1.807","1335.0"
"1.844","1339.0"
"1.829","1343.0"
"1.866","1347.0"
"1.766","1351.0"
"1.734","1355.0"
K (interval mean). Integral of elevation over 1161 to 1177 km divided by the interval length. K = 1.82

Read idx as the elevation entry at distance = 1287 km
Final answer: 1.777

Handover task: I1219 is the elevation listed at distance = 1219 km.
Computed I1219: 1.738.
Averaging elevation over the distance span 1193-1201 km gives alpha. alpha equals 1.82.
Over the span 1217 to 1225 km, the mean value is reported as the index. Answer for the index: 1.77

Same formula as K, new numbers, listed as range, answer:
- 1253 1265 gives 1.82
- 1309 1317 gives 1.77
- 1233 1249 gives 1.82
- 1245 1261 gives 1.82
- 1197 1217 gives 1.77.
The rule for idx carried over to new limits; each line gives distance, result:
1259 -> 1.782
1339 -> 1.844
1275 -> 1.732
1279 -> 1.792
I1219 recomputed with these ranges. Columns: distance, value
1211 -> 1.726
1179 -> 1.823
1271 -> 1.778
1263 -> 1.796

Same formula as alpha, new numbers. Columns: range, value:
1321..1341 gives 1.8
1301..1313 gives 1.78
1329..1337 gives 1.78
